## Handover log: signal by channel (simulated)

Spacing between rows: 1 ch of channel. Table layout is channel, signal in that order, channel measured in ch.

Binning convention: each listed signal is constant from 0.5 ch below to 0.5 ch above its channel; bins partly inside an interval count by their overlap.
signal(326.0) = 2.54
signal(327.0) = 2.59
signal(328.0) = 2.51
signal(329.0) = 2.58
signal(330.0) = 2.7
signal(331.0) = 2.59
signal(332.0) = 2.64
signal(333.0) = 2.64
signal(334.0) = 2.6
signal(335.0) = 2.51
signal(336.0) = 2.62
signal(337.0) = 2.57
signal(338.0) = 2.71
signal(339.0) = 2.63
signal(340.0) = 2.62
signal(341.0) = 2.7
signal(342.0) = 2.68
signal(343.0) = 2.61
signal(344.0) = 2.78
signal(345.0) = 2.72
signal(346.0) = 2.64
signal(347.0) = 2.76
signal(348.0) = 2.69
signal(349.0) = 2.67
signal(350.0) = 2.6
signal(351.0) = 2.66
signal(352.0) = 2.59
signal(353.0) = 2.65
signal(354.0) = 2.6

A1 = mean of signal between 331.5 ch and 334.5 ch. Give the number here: 2.63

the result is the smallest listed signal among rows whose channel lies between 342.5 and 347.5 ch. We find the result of 2.61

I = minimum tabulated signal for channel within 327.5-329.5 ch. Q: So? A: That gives 2.51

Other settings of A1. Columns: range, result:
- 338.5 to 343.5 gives 2.65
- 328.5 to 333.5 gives 2.63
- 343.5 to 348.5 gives 2.72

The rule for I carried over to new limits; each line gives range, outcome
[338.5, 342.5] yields 2.62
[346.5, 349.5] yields 2.67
